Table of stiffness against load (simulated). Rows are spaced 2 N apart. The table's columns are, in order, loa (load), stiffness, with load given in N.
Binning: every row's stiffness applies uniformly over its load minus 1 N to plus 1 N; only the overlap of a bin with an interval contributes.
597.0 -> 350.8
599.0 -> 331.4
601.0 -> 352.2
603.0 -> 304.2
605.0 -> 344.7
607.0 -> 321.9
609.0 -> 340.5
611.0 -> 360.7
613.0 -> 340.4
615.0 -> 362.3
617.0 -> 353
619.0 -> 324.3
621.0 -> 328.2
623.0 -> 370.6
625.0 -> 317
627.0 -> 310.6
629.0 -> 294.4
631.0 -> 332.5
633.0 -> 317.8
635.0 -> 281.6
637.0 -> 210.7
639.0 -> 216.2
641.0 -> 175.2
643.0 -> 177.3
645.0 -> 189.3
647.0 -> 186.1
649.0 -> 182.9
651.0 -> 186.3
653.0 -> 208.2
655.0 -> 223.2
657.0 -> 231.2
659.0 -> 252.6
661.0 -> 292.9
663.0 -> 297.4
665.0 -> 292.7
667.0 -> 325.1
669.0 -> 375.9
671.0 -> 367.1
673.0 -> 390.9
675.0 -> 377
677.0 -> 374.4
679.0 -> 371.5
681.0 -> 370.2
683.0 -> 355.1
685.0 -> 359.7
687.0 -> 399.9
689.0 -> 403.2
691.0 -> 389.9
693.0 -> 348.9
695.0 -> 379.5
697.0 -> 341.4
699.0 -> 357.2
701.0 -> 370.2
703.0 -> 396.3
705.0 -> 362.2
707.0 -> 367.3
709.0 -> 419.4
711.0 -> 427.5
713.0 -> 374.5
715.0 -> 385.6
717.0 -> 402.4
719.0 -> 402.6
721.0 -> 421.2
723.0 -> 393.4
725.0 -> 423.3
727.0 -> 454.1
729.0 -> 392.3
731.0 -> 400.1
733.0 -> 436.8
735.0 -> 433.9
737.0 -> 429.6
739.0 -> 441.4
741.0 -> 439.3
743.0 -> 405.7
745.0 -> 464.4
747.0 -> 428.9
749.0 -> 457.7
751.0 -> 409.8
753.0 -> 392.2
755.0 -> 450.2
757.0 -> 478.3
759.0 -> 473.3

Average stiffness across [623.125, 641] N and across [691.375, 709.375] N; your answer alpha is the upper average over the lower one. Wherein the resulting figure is 1.31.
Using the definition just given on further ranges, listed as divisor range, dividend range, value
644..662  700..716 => 1.79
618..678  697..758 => 1.47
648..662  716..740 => 1.86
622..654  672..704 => 1.51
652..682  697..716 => 1.21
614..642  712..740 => 1.38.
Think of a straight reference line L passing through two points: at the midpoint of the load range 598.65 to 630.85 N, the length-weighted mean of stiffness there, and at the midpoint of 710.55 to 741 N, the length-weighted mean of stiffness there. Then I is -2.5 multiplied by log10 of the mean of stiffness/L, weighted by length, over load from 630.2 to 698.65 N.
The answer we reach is 0.24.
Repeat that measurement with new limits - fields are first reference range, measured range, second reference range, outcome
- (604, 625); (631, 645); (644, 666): 0.20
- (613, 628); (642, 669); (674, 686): 0.43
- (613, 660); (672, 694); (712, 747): -0.11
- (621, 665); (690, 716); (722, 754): -0.05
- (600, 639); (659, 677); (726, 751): 0.09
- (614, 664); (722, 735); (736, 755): -0.04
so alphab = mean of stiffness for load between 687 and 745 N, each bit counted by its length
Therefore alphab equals 401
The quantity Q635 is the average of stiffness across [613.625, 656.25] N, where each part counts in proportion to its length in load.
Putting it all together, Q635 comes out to 265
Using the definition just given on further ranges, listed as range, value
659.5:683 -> 347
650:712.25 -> 343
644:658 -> 201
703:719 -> 392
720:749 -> 427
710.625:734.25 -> 409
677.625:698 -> 372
